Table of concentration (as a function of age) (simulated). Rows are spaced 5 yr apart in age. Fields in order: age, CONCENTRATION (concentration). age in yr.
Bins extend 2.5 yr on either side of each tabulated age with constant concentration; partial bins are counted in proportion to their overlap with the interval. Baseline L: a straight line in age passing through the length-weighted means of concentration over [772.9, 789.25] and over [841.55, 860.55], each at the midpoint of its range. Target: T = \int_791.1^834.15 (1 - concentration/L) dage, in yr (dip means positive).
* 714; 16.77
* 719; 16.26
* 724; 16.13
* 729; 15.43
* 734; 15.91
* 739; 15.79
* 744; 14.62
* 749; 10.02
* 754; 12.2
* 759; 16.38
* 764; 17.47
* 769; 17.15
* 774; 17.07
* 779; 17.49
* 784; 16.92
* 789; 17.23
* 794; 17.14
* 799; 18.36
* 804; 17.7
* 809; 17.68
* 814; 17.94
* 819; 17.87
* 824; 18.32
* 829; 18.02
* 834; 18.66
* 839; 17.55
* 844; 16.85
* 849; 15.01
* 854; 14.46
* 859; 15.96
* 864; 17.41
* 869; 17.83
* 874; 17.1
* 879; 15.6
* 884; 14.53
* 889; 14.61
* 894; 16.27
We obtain -3.9 yr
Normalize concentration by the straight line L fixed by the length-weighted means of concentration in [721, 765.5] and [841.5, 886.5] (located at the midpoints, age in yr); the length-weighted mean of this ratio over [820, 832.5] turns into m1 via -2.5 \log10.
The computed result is -0.16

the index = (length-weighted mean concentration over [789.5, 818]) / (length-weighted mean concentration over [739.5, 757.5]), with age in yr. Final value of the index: 1.4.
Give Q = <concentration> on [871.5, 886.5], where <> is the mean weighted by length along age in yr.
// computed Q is 15.7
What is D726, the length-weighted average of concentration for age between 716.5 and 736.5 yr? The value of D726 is 15.9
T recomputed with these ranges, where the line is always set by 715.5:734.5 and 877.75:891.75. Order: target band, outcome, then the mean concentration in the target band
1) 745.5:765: 2.45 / 13.8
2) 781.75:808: -3.38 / 17.5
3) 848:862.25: -0.19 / 15.3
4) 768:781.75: -1.41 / 17.2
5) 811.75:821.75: -1.67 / 17.9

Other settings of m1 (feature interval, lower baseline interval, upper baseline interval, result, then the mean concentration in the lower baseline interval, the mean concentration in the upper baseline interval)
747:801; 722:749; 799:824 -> 0.02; 15.1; 17.9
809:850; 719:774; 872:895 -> -0.14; 15.3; 15.5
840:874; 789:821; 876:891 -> -0.03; 17.7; 15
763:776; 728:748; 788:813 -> -0.06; 15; 17.7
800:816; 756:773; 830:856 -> -0.07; 16.9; 16.6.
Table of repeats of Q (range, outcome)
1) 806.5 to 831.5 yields 18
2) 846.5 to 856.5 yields 14.7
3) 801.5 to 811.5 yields 17.7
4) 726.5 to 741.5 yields 15.7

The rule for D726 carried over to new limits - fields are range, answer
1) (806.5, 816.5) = 17.8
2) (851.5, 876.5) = 16.6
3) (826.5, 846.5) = 17.8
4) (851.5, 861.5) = 15.2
